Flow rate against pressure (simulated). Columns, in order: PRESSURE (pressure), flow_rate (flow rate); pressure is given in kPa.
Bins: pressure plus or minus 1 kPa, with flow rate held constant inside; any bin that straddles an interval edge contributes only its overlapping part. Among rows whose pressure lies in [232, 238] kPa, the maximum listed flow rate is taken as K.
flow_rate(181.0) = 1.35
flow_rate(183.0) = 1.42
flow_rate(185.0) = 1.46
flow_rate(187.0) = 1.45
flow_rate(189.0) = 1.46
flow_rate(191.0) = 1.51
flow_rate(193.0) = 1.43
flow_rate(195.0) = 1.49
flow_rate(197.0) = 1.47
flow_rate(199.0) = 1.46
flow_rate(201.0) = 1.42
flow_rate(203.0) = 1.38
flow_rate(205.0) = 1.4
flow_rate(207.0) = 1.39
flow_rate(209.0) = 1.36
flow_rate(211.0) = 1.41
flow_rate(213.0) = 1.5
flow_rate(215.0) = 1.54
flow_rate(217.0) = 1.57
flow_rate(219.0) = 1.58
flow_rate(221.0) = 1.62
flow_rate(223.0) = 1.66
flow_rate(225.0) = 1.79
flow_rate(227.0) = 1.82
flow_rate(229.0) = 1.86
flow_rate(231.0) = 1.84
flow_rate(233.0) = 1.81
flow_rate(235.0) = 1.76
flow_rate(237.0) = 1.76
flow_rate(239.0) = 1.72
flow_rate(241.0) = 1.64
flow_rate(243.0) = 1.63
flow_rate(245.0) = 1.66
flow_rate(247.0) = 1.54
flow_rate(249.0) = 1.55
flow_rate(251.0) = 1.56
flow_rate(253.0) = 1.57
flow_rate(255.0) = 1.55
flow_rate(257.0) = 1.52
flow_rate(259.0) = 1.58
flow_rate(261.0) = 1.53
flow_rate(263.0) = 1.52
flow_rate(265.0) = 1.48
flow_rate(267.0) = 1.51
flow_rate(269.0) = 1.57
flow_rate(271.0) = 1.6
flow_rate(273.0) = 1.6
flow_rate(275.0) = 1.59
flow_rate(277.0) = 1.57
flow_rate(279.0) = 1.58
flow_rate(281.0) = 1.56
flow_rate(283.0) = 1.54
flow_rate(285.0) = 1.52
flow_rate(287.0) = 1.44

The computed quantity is 1.81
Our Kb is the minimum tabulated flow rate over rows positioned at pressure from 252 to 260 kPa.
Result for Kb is 1.52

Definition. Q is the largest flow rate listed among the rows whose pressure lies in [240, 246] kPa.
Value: 1.66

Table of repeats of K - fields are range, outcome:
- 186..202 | 1.51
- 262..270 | 1.57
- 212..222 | 1.62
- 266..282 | 1.6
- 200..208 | 1.42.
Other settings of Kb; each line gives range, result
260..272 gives 1.48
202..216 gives 1.36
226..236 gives 1.76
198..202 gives 1.42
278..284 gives 1.54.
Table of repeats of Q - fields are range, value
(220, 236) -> 1.86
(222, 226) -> 1.79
